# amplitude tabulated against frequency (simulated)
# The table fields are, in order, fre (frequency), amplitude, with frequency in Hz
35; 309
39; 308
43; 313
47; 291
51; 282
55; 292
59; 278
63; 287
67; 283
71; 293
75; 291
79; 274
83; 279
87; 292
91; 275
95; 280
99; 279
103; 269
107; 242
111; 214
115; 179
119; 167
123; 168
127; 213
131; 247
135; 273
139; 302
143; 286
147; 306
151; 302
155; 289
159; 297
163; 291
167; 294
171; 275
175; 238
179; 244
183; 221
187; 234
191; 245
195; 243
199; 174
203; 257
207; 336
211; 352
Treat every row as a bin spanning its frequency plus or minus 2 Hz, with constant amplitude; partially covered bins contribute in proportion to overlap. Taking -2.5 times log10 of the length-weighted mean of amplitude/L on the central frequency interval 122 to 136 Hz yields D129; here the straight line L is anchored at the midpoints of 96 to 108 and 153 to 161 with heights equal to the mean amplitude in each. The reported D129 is 0.232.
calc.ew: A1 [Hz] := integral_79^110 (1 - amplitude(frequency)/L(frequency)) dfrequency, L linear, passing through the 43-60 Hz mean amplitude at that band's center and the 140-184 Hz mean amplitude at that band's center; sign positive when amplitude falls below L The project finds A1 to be 1.5 Hz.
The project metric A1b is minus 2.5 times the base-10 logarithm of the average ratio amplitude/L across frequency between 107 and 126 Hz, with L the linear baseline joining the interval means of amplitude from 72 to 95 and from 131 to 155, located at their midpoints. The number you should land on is 0.45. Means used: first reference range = 282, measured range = 190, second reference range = 290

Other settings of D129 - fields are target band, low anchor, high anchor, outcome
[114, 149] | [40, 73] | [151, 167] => 0.22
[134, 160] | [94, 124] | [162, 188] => -0.21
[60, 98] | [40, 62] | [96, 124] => -0.10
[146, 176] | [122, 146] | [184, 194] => -0.17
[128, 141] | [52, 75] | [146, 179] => 0.06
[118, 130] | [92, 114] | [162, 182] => 0.33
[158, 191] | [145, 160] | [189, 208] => 0.06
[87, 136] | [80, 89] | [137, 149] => 0.23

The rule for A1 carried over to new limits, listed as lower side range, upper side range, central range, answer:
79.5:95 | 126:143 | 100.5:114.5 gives 1.9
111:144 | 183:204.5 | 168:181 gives -1.5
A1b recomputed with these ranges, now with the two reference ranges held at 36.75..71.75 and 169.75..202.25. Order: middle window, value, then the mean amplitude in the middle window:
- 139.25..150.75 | -0.181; 298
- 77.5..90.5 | -0.009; 281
